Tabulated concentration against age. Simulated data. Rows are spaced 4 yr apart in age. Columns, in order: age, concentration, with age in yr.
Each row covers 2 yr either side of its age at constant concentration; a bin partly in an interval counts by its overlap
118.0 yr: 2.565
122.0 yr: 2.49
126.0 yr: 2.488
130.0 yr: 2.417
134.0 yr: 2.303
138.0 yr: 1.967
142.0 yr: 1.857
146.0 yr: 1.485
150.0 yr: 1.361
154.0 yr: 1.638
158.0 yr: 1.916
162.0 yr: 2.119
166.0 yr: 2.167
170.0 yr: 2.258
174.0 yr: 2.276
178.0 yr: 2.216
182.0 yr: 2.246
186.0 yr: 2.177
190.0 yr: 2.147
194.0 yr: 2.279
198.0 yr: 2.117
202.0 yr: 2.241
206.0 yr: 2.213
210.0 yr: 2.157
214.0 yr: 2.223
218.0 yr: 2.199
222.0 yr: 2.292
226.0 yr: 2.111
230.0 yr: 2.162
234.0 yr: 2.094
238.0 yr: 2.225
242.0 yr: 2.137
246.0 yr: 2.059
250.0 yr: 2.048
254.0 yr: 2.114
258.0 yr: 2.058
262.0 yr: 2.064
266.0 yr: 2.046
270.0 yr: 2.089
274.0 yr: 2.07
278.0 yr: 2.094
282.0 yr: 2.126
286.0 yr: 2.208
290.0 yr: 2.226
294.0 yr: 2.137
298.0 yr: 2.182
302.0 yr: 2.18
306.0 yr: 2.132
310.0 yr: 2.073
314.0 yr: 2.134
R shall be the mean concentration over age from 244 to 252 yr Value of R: 2.05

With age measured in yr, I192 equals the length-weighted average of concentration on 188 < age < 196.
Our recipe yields 2.21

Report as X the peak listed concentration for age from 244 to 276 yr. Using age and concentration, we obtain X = 2.114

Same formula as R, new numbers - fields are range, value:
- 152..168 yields 1.96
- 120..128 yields 2.49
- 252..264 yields 2.08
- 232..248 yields 2.13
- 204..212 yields 2.19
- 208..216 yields 2.19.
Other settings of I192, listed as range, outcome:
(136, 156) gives 1.66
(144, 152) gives 1.42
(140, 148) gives 1.67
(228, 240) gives 2.16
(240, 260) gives 2.08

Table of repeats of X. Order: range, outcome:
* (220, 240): 2.292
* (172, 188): 2.276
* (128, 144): 2.417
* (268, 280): 2.094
